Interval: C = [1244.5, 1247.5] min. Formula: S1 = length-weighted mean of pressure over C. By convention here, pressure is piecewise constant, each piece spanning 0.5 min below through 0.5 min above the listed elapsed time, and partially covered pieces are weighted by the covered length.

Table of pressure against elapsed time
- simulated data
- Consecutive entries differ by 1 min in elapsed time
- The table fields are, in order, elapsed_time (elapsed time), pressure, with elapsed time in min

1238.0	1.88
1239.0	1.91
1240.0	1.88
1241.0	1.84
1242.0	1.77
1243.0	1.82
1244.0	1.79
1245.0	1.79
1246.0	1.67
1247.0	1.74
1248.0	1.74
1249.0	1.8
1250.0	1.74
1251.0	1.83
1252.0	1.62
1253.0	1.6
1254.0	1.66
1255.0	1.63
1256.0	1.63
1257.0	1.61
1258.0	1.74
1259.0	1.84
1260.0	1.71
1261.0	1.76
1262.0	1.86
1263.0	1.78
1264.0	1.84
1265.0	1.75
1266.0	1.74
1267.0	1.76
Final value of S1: 1.73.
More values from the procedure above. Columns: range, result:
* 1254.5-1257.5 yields 1.62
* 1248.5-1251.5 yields 1.79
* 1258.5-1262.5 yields 1.79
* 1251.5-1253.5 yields 1.61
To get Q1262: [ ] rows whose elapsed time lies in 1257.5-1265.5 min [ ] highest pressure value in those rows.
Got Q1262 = 1.86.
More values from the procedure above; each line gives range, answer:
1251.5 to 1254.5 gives 1.66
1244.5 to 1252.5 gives 1.83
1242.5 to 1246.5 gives 1.82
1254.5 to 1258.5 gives 1.74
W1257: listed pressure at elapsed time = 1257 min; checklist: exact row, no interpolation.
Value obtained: 1.61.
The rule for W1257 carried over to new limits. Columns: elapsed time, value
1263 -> 1.78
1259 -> 1.84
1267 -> 1.76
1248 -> 1.74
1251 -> 1.83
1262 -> 1.86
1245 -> 1.79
